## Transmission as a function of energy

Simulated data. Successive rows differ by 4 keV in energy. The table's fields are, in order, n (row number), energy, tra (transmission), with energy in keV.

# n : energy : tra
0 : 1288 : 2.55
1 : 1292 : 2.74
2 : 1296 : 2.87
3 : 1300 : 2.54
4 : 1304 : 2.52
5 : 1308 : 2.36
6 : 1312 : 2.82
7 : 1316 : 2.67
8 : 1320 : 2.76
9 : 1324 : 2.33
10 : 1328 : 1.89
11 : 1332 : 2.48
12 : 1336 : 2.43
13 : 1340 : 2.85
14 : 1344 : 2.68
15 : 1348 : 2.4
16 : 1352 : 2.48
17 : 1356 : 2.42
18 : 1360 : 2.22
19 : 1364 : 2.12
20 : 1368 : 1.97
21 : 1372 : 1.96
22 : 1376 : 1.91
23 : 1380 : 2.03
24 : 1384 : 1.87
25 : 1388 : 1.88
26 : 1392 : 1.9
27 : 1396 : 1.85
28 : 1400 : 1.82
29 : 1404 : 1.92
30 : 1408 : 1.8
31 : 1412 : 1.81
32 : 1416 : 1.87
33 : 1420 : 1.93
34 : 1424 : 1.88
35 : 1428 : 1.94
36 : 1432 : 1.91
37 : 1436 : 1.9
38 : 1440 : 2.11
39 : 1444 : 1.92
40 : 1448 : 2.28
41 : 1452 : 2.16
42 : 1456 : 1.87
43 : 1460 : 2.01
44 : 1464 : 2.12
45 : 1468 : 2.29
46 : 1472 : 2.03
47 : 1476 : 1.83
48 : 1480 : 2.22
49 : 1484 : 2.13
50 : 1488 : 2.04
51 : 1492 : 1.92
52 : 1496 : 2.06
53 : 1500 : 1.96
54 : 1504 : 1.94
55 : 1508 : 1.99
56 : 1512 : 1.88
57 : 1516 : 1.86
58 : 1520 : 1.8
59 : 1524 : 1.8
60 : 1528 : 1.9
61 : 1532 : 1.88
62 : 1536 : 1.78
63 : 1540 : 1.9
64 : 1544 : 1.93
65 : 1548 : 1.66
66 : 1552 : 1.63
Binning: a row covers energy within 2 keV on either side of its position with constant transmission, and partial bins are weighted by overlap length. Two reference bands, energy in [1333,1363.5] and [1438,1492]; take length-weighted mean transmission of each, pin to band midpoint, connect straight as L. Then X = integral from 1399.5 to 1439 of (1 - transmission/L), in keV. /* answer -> 6.1 keV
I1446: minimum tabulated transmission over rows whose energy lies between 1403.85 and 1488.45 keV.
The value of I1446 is 1.8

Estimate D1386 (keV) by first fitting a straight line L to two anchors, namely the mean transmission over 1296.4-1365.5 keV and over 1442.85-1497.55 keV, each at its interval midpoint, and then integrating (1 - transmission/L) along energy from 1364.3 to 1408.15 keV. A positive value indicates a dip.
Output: 7.6 keV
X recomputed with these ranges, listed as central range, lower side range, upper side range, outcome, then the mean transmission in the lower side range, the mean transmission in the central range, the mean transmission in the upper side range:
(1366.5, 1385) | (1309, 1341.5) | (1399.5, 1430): 1.7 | 2.52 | 1.95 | 1.87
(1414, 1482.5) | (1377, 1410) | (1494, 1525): -4.2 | 1.88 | 2.02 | 1.91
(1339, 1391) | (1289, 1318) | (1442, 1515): 5.1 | 2.64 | 2.2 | 2.03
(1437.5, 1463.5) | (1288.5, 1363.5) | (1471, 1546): 0.8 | 2.52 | 2.06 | 1.94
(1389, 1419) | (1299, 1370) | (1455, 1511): 5.2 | 2.44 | 1.86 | 2.03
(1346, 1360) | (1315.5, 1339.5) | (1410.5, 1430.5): -0.7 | 2.44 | 2.4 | 1.89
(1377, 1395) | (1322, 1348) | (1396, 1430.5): 1.3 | 2.44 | 1.92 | 1.87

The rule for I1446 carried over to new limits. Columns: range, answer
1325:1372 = 1.89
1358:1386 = 1.87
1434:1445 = 1.9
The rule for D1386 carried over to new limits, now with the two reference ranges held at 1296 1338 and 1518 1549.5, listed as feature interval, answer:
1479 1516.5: -1.1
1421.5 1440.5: 1.9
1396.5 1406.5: 1.7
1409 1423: 2.1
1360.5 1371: 1.3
